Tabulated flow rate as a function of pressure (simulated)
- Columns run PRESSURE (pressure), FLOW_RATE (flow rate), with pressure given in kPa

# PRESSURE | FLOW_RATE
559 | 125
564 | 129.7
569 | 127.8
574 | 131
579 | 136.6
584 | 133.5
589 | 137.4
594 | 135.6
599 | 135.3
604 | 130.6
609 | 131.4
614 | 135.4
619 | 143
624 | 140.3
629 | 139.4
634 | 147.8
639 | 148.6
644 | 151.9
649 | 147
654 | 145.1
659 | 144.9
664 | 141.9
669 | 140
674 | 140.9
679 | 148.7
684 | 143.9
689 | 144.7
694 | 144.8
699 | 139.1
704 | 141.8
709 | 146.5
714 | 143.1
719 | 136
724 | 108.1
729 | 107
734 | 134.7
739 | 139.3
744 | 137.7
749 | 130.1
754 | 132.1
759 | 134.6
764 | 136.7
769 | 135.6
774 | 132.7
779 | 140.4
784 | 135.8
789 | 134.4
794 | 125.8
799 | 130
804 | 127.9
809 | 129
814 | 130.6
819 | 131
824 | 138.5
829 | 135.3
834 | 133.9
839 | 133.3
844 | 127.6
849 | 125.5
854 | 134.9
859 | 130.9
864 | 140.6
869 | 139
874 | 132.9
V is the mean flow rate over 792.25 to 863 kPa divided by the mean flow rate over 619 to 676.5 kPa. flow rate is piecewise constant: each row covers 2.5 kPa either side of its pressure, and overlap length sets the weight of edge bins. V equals 0.91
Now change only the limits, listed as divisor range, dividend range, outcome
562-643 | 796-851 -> 0.96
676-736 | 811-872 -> 0.98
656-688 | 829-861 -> 0.92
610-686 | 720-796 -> 0.91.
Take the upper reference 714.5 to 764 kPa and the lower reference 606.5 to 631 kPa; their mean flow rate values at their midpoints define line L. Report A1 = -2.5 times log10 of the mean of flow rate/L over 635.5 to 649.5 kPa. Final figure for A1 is -0.10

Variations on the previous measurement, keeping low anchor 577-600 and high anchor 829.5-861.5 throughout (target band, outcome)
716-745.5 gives 0.05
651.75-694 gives -0.07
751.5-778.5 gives -0.02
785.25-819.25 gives 0.02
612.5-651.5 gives -0.07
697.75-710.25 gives -0.07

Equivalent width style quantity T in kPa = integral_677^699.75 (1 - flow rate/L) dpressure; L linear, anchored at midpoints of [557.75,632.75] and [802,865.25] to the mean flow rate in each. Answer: -1.9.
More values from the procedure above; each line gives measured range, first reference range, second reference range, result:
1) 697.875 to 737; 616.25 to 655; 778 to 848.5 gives 2.1 kPa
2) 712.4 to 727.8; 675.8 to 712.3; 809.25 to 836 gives 1.7 kPa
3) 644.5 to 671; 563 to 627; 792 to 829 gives -2.2 kPa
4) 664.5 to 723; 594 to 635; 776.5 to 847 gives -2.8 kPa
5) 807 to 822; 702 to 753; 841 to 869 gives 0.2 kPa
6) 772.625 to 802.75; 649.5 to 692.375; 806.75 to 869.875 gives 0.7 kPa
